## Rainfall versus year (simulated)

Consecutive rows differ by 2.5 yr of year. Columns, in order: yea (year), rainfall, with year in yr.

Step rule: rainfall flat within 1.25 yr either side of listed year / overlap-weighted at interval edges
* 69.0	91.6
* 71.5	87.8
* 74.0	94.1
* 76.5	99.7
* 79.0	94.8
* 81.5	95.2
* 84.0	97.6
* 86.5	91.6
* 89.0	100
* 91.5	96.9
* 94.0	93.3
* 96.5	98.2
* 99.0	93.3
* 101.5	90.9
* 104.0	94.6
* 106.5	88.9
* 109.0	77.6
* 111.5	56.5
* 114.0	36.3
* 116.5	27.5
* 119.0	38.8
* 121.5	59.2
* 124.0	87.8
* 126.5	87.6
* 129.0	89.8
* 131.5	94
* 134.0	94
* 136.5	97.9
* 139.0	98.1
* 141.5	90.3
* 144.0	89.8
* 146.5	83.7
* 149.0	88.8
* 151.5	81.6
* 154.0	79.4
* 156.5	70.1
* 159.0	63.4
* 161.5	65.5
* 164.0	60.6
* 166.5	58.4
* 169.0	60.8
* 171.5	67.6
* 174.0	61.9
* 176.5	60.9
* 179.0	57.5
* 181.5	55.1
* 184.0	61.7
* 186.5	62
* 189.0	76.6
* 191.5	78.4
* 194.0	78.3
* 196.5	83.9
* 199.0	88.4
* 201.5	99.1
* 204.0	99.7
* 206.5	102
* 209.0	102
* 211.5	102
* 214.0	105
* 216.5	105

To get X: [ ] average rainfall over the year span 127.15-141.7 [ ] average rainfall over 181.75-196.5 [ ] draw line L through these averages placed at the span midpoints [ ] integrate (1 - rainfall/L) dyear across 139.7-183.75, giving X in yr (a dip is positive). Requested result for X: 6.7 yr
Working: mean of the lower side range 94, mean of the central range 70.5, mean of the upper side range 71.4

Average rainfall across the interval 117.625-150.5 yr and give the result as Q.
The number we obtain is 84.4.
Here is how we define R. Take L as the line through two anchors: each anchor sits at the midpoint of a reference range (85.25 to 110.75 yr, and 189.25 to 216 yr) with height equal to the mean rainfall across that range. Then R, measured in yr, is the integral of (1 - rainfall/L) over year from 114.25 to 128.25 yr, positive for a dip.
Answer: 5.0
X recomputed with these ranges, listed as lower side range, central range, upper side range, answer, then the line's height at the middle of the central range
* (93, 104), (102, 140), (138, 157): 6.1 yr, 90.2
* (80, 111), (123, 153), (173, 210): -1.5 yr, 85.9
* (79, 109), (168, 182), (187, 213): 4.6 yr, 91.2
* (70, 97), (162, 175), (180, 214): 3.7 yr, 87.1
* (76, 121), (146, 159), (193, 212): 1.3 yr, 88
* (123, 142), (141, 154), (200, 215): 1.2 yr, 94.3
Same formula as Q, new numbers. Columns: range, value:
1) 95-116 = 77.8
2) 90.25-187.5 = 74.9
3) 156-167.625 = 63.2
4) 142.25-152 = 86.5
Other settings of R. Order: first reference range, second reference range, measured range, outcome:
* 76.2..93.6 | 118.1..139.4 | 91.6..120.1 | 5.4 yr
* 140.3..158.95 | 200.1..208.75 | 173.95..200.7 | 6.9 yr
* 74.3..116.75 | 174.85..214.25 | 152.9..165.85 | 2.4 yr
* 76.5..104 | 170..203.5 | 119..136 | 0.7 yr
